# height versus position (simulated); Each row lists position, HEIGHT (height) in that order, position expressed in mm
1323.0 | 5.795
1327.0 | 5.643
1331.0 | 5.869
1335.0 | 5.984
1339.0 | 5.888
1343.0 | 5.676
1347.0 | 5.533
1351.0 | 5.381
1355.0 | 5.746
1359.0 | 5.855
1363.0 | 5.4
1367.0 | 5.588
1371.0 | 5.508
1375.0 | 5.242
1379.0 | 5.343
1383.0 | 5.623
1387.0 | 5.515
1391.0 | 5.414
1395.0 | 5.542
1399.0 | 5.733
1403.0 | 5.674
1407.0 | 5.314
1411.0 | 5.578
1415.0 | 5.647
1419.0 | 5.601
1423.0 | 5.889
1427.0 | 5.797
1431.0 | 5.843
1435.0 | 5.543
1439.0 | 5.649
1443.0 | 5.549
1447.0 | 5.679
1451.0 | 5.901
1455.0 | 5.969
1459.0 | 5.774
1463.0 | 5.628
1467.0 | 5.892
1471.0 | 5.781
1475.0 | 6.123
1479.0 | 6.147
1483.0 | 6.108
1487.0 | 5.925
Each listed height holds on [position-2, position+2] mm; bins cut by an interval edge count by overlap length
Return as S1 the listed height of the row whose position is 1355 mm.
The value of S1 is 5.746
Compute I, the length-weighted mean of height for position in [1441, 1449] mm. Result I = 5.61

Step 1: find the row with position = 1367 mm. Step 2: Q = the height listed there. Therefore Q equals 5.588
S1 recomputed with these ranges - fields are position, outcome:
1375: 5.242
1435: 5.543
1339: 5.888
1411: 5.578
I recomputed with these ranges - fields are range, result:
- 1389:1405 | 5.59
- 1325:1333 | 5.76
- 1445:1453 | 5.79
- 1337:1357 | 5.64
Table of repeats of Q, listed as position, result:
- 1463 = 5.628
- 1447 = 5.679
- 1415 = 5.647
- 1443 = 5.549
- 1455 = 5.969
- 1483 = 6.108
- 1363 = 5.4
